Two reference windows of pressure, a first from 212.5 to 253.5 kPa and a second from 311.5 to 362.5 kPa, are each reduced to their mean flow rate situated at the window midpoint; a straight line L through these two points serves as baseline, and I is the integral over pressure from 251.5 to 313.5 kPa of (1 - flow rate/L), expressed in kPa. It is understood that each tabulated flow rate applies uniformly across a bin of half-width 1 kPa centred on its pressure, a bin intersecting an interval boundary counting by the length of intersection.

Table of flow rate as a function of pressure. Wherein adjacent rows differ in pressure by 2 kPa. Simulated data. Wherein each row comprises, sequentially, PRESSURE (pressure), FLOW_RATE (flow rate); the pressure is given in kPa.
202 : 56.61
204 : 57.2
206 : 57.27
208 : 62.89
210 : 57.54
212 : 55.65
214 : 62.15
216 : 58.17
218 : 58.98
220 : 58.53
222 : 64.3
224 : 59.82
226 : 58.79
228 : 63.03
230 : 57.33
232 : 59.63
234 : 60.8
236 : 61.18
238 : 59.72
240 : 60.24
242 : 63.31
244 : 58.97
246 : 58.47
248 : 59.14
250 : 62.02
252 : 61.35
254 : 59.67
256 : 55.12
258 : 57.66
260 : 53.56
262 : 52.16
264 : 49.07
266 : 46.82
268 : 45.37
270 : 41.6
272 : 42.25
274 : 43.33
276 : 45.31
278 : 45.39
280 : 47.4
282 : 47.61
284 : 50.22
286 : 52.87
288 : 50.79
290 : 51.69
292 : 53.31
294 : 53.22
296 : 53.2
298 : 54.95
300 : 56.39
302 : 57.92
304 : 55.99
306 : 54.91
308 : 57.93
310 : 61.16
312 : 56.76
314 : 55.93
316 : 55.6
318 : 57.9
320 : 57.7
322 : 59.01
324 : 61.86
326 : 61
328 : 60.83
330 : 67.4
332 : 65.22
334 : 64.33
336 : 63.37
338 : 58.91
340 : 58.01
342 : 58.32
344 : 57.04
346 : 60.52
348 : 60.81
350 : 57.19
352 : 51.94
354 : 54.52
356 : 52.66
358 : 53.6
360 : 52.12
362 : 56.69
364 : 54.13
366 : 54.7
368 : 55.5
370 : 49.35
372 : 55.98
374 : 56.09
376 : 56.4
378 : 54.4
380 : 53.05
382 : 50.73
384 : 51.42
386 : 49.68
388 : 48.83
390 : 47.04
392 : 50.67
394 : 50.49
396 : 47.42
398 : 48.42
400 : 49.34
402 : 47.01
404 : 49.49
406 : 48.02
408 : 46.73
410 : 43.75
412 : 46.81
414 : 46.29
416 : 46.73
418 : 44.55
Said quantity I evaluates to 7.7 kPa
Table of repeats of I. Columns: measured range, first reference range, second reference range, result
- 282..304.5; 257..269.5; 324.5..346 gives 0.7 kPa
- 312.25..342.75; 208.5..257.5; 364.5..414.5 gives -3.5 kPa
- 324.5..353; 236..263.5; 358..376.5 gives -2.5 kPa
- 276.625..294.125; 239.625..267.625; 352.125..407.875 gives 1.7 kPa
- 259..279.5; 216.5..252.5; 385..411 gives 4.0 kPa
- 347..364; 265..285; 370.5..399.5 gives -1.7 kPa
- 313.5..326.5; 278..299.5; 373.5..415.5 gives -1.9 kPa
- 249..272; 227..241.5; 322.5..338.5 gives 3.2 kPa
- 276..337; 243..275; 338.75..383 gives -2.5 kPa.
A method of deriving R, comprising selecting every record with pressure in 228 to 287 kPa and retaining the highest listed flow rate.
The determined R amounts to 63.31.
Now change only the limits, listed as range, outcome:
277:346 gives 67.4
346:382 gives 60.81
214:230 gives 64.3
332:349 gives 65.22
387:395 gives 50.67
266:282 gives 47.61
